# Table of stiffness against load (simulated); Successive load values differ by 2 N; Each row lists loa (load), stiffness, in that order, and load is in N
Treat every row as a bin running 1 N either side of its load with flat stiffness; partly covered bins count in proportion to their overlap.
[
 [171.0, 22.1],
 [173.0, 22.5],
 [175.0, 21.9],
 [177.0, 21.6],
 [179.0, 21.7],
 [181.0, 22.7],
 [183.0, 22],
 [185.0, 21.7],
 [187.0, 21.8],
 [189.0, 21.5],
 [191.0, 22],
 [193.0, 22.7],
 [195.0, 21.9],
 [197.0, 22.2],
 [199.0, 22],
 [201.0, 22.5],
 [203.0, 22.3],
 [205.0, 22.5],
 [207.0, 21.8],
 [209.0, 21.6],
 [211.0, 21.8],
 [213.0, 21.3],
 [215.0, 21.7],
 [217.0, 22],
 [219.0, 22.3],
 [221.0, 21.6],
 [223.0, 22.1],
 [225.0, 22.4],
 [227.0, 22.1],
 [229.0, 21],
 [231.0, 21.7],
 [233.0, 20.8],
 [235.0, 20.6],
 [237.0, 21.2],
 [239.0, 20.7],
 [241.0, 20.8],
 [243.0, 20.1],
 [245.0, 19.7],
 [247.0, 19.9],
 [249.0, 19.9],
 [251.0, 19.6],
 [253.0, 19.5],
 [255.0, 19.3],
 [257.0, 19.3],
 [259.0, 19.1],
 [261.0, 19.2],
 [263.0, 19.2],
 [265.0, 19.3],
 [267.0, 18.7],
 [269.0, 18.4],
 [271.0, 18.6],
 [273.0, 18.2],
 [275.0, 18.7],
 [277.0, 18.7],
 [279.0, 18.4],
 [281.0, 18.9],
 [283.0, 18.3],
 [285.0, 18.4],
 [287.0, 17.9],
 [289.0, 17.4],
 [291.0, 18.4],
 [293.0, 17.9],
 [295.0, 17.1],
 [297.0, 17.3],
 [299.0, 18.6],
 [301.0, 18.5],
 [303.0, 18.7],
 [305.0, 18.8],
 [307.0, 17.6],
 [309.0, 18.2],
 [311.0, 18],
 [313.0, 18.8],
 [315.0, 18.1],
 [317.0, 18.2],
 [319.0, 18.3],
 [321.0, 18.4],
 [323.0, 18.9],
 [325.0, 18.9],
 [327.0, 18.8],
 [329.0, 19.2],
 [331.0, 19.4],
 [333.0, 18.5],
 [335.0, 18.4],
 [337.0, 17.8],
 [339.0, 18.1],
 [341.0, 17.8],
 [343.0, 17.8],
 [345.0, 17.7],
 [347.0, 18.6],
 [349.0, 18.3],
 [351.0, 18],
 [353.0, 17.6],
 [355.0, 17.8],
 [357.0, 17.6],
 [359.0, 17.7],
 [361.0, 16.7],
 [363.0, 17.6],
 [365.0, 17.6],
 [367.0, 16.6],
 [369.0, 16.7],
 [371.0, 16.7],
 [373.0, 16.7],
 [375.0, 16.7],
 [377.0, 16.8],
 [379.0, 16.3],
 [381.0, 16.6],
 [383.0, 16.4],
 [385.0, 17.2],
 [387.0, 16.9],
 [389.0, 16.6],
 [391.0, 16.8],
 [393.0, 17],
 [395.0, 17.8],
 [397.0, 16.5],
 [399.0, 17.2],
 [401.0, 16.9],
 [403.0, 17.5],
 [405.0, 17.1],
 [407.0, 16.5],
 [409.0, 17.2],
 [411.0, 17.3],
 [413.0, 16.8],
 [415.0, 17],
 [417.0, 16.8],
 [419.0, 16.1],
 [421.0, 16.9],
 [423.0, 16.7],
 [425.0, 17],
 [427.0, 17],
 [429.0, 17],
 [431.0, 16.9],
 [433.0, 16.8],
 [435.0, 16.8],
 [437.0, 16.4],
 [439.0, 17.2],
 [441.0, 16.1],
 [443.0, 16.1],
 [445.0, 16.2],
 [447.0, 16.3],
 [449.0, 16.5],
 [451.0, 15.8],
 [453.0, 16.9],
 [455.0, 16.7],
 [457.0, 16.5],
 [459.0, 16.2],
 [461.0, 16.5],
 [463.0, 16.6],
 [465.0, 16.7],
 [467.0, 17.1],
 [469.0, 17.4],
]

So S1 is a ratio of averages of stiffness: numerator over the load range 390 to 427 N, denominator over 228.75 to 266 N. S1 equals 0.8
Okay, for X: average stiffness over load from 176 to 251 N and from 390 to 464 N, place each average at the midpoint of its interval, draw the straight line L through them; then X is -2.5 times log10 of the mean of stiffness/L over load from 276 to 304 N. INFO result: 0.09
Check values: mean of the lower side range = 21.5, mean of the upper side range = 16.7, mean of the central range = 18.2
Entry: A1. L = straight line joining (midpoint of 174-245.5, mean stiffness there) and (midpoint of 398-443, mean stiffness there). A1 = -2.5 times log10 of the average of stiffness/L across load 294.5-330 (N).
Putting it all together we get 0.06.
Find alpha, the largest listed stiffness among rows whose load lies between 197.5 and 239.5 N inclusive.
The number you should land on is 22.5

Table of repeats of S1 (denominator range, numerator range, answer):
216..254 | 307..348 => 0.88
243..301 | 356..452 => 0.90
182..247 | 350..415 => 0.79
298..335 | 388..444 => 0.91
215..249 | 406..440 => 0.80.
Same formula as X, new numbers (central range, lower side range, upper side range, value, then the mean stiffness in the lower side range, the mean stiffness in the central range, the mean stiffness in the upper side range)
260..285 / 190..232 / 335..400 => 0.080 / 22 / 18.7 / 17.3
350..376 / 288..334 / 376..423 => 0.016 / 18.3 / 17.2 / 16.9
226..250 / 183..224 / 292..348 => 0.009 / 22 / 20.7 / 18.3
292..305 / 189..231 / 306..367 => 0.070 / 22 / 18.1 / 18.1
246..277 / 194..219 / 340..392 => 0.068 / 22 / 19.1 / 17.2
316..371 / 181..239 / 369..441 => 0.024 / 21.8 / 18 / 16.8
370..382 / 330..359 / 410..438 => 0.060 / 18.1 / 16.6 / 16.8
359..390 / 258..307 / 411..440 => 0.036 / 18.4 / 16.8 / 16.8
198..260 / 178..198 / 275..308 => -0.029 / 22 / 21.1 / 18.2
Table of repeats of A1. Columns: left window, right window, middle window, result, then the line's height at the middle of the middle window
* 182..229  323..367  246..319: 0.070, 19.8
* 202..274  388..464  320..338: 0.001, 18.7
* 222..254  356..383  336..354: -0.020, 17.6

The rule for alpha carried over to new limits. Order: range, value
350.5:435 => 18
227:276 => 22.1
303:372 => 19.4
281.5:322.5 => 18.8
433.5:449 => 17.2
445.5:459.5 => 16.9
